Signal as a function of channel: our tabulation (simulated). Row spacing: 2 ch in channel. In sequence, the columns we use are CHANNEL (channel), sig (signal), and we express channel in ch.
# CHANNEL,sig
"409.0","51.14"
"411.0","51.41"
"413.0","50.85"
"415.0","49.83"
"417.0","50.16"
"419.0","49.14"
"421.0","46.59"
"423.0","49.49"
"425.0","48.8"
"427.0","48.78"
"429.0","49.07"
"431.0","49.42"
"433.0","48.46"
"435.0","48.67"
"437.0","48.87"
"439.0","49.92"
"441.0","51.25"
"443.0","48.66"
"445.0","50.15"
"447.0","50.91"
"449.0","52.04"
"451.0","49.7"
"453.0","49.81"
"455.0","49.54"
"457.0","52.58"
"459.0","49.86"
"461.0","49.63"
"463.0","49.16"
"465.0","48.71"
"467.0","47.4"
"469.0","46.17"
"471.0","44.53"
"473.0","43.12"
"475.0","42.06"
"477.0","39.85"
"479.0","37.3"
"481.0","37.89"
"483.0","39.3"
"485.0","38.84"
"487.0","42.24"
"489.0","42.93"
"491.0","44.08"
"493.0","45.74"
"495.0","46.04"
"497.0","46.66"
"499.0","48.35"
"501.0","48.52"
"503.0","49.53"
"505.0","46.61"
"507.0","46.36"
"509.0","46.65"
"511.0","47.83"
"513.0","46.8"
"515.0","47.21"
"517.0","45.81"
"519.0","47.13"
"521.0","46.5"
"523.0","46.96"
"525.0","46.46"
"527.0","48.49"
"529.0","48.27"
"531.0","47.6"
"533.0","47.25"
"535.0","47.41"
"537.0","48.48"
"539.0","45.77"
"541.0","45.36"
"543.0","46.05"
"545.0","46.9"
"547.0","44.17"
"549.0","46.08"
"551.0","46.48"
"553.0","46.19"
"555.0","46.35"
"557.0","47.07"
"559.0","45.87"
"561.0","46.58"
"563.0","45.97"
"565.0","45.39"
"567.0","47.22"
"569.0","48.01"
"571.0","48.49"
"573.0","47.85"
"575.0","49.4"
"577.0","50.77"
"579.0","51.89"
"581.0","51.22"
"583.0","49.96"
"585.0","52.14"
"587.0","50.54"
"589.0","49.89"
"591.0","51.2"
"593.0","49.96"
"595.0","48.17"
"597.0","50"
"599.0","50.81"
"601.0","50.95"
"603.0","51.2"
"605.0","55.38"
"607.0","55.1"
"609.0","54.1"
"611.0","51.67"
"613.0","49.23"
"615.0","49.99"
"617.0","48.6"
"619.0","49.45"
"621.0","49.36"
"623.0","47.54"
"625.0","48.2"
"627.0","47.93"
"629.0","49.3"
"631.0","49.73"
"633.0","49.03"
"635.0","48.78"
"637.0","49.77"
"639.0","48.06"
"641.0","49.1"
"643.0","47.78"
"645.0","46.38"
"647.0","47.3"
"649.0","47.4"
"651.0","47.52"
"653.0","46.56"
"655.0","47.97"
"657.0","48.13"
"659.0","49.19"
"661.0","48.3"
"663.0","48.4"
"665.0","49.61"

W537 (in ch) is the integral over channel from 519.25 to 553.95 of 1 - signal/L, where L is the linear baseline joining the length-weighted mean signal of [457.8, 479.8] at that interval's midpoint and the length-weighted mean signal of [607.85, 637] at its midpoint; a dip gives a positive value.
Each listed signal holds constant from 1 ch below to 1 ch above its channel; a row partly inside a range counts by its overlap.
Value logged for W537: 0.3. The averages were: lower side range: 45.4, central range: 46.7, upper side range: 49.5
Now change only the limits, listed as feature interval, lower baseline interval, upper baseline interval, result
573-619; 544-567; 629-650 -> -3.6 ch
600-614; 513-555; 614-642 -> -1.2 ch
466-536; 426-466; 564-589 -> 6.2 ch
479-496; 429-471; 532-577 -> 2.3 ch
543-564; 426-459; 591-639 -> 1.6 ch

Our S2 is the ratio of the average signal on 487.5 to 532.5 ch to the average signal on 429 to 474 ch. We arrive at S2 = 0.95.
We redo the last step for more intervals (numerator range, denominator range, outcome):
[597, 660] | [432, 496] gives 1.06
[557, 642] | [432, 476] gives 1.02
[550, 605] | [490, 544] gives 1.04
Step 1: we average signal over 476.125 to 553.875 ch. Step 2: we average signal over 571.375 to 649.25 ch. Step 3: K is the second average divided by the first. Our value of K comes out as 1.10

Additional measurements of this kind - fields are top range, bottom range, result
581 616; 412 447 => 1.04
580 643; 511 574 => 1.07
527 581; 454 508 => 1.04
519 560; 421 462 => 0.94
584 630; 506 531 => 1.07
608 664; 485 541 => 1.05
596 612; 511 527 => 1.12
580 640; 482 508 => 1.12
